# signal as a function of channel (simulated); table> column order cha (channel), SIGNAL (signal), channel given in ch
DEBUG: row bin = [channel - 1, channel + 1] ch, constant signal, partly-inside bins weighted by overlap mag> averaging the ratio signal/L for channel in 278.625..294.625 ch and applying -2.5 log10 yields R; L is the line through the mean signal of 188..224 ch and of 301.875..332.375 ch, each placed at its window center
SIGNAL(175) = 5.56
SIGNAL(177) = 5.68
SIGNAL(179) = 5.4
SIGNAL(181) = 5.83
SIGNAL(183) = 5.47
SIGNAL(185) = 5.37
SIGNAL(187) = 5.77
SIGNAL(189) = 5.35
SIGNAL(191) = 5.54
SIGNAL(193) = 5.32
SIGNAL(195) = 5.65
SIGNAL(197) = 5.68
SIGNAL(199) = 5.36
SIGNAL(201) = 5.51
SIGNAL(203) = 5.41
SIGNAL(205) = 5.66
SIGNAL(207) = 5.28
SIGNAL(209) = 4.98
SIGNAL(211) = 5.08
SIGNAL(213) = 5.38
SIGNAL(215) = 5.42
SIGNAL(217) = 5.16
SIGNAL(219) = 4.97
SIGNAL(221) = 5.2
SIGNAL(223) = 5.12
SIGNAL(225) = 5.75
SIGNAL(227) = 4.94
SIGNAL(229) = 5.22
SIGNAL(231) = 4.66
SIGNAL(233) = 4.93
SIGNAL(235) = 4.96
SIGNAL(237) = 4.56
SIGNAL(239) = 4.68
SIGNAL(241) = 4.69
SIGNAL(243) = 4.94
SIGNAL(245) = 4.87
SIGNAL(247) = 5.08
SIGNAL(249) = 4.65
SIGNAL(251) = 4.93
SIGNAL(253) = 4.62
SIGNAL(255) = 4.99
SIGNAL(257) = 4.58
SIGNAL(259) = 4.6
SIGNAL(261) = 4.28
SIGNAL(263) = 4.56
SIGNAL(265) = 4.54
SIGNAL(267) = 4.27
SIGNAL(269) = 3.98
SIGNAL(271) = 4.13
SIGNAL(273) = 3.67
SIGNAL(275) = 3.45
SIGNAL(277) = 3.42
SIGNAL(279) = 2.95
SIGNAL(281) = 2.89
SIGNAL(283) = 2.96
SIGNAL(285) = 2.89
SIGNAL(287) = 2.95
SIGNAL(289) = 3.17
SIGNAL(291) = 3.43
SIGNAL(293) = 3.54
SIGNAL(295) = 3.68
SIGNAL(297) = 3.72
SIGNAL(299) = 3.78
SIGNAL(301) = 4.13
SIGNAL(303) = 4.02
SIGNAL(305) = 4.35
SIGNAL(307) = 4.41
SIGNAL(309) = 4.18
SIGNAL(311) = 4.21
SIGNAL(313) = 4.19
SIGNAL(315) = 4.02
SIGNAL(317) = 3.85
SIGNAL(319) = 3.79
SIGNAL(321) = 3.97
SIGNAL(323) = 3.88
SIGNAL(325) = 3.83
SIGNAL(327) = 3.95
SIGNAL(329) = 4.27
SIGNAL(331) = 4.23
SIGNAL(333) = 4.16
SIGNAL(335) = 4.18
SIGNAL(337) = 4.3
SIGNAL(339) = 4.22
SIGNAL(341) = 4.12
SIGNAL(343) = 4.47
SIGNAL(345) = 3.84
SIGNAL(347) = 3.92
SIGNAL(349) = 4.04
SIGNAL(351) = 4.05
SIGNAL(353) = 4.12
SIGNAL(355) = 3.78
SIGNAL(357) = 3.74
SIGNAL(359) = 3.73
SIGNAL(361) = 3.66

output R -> 0.38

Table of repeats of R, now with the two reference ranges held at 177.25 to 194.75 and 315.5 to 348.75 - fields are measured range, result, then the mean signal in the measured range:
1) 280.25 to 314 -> 0.19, 3.68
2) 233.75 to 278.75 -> 0.09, 4.45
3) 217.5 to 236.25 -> 0.01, 5.08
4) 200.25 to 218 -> -0.01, 5.32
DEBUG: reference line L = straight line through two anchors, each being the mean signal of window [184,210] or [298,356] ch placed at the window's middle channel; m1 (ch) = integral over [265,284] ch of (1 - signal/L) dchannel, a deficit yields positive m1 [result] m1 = 4.4 ch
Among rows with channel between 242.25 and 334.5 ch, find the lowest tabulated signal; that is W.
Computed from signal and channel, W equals 2.89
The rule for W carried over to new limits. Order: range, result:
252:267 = 4.27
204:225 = 4.97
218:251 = 4.56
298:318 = 3.78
